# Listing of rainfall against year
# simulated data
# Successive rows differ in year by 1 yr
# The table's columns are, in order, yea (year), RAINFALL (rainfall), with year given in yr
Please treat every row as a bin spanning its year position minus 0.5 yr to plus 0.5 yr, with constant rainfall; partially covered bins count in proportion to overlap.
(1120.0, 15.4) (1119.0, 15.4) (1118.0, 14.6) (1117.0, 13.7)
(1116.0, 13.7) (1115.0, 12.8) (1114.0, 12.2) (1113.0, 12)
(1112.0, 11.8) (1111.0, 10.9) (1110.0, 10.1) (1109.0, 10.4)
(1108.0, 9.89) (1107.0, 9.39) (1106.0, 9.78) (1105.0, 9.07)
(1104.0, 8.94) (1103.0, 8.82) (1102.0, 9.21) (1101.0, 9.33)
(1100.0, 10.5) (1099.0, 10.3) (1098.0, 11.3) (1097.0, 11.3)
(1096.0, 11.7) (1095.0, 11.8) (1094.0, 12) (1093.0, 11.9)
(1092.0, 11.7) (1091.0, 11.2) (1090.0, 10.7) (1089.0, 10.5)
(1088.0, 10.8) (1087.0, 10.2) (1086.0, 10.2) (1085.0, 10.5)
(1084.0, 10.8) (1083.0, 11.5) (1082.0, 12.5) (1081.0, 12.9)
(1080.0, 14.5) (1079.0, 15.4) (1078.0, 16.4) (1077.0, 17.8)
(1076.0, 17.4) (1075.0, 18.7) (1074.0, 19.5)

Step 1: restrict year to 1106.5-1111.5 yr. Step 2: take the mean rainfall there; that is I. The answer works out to 10.1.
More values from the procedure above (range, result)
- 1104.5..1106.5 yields 9.43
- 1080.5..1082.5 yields 12.7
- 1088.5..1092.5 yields 11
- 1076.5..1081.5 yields 15.4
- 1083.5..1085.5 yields 10.7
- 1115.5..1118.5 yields 14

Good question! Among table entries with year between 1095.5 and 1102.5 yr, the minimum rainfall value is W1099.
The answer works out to 9.21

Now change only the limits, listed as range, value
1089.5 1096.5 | 10.7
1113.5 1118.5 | 12.2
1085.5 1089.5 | 10.2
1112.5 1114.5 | 12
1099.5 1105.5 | 8.82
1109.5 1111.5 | 10.1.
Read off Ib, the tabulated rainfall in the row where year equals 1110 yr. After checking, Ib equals 10.1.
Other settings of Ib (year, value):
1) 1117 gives 13.7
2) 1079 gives 15.4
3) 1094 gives 12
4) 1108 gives 9.89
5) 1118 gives 14.6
